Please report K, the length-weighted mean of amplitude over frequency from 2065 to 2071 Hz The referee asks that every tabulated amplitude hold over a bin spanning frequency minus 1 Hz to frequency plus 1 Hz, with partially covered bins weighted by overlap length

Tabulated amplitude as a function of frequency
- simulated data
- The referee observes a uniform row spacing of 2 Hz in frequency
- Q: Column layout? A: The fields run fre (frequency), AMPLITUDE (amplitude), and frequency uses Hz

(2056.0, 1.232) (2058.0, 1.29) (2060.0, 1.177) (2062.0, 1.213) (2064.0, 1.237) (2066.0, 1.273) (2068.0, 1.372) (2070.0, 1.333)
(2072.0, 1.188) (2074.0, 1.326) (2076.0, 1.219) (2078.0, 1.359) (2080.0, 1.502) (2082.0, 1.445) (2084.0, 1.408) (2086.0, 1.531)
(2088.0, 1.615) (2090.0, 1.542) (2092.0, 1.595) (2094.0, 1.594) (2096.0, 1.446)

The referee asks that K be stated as 1.33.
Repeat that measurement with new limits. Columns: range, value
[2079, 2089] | 1.5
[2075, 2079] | 1.29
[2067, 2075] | 1.3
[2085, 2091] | 1.56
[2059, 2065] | 1.21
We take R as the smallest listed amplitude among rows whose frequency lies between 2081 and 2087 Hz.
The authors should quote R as 1.408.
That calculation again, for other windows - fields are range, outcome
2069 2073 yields 1.188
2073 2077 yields 1.219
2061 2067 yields 1.213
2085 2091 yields 1.531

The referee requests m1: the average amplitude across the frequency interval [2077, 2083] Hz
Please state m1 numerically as 1.44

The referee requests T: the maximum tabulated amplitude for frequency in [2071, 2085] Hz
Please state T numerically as 1.502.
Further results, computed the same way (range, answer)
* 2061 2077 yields 1.372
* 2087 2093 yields 1.615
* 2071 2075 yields 1.326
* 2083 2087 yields 1.531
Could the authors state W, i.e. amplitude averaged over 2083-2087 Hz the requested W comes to 1.47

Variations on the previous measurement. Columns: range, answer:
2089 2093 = 1.57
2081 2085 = 1.43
